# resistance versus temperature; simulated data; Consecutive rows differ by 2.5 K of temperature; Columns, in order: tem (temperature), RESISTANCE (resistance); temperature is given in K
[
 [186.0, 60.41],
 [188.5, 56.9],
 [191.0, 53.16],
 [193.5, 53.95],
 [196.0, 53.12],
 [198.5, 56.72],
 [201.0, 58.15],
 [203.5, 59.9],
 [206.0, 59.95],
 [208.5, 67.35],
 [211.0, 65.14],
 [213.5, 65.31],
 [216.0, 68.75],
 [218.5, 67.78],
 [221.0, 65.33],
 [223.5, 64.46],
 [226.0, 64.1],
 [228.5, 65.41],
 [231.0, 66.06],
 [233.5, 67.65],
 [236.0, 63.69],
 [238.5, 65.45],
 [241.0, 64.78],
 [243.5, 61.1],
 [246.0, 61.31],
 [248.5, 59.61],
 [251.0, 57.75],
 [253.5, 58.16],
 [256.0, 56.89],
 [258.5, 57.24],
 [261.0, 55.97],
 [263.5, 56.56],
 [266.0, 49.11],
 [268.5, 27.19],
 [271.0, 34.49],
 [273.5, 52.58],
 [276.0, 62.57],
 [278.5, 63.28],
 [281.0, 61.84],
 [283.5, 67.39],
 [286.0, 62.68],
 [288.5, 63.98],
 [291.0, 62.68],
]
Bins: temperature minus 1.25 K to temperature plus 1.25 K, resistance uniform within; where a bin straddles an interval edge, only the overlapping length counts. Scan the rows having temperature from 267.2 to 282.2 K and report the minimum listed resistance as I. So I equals 27.19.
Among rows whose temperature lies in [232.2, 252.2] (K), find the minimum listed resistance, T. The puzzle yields 57.75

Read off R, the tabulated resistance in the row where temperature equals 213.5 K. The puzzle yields 65.31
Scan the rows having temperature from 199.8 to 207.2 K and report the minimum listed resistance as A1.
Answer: 58.15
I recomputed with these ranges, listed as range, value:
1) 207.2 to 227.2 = 64.1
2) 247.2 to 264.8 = 55.97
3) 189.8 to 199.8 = 53.12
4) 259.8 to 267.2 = 49.11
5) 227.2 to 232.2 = 65.41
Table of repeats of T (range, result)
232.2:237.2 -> 63.69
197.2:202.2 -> 56.72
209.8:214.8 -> 65.14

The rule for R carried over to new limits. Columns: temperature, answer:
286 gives 62.68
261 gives 55.97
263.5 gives 56.56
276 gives 62.57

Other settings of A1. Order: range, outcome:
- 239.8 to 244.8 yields 61.1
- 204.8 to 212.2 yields 59.95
